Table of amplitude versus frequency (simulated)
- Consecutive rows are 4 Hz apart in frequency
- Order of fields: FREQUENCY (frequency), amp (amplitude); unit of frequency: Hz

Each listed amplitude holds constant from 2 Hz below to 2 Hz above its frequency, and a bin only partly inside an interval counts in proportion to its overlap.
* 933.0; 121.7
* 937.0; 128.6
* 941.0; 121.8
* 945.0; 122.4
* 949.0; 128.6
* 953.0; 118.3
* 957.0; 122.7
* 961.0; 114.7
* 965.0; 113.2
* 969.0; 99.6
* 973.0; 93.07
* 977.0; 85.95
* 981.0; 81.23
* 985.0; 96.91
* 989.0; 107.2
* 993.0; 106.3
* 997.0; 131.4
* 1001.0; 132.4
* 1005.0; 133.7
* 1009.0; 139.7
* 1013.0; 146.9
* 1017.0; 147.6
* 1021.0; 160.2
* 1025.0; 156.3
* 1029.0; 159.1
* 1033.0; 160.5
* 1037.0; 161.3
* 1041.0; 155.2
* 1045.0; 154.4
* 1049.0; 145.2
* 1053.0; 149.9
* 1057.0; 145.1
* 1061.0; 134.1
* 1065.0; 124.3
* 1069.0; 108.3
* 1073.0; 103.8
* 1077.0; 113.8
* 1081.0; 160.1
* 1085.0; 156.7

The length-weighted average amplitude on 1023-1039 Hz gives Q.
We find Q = 159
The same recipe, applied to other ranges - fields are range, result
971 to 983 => 86.8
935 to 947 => 124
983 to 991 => 102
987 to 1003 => 119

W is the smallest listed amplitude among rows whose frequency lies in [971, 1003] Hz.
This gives 81.23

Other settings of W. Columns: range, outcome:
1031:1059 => 145.1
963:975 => 93.07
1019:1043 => 155.2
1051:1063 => 134.1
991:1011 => 106.3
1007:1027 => 139.7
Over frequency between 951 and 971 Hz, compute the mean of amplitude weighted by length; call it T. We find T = 114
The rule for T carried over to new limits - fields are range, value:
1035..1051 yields 154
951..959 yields 120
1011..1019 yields 147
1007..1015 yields 143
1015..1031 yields 156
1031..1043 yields 159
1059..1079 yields 117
